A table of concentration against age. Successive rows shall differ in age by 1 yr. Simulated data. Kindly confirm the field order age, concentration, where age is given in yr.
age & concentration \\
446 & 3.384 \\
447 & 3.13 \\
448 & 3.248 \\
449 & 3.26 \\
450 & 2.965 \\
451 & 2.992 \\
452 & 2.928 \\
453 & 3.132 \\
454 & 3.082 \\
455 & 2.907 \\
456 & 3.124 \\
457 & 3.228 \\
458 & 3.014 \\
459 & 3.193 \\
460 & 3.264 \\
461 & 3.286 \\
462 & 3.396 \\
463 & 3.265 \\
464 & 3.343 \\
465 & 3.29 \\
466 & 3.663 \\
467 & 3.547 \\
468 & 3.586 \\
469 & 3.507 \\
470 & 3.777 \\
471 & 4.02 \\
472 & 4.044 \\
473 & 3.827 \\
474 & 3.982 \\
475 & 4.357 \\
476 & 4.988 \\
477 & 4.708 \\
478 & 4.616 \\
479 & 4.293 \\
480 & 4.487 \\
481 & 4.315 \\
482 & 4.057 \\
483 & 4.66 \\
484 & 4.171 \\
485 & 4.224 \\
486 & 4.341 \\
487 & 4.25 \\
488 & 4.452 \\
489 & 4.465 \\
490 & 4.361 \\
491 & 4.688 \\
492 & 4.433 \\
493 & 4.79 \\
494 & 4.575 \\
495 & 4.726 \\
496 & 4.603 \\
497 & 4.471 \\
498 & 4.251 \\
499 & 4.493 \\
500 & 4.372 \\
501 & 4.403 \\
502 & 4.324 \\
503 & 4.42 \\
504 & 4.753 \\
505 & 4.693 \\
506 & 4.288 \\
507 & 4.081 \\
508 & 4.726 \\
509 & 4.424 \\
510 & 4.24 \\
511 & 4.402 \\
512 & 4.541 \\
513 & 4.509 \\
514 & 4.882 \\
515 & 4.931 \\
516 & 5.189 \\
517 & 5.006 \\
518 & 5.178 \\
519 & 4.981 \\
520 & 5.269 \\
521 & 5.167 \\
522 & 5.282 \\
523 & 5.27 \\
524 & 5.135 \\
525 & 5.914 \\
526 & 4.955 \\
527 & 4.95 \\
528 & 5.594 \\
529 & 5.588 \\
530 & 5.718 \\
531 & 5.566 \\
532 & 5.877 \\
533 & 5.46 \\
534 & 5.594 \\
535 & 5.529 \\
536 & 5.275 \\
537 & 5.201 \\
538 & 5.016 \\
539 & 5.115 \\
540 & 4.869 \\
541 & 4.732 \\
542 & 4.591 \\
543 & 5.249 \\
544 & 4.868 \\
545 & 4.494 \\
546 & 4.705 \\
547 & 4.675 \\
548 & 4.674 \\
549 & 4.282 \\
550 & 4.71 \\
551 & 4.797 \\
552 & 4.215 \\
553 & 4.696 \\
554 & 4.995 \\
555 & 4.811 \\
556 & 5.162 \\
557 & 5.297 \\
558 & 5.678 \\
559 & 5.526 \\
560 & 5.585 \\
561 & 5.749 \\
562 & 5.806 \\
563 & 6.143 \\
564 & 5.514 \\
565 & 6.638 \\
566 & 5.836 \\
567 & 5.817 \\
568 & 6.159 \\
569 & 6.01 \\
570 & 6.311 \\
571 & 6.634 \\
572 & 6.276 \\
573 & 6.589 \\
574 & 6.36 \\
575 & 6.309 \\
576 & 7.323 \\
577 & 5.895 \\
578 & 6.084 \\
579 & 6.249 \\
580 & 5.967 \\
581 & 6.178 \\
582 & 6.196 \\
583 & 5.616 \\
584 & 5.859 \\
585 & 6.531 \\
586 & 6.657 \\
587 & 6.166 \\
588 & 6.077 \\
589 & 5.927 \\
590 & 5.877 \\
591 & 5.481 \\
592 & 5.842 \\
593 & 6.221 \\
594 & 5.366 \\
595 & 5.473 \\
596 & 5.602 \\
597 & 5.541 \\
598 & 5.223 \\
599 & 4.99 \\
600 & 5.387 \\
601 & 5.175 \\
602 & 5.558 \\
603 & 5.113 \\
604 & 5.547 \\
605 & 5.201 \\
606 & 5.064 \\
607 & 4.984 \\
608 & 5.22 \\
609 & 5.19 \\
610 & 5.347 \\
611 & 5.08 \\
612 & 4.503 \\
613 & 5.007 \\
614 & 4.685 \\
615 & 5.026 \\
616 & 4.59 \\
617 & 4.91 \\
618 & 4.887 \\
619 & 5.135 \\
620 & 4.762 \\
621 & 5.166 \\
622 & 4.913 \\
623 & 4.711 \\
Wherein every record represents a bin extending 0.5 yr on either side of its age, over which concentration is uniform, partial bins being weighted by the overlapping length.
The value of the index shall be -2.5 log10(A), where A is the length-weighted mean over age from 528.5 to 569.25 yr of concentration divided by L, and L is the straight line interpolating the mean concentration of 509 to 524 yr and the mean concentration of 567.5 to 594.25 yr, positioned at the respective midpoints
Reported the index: 0.05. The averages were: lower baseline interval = 4.91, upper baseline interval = 6.16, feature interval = 5.27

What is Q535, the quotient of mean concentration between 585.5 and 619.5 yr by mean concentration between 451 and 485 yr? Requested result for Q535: 1.44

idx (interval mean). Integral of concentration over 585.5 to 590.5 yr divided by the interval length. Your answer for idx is 6.14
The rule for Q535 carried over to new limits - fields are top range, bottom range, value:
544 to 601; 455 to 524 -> 1.32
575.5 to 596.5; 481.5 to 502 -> 1.36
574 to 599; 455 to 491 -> 1.53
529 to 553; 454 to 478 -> 1.38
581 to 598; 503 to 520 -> 1.26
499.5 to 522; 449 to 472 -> 1.41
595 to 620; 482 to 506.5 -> 1.15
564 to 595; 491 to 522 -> 1.32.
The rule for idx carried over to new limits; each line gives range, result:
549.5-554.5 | 4.68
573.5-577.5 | 6.47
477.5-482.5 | 4.35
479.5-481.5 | 4.4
